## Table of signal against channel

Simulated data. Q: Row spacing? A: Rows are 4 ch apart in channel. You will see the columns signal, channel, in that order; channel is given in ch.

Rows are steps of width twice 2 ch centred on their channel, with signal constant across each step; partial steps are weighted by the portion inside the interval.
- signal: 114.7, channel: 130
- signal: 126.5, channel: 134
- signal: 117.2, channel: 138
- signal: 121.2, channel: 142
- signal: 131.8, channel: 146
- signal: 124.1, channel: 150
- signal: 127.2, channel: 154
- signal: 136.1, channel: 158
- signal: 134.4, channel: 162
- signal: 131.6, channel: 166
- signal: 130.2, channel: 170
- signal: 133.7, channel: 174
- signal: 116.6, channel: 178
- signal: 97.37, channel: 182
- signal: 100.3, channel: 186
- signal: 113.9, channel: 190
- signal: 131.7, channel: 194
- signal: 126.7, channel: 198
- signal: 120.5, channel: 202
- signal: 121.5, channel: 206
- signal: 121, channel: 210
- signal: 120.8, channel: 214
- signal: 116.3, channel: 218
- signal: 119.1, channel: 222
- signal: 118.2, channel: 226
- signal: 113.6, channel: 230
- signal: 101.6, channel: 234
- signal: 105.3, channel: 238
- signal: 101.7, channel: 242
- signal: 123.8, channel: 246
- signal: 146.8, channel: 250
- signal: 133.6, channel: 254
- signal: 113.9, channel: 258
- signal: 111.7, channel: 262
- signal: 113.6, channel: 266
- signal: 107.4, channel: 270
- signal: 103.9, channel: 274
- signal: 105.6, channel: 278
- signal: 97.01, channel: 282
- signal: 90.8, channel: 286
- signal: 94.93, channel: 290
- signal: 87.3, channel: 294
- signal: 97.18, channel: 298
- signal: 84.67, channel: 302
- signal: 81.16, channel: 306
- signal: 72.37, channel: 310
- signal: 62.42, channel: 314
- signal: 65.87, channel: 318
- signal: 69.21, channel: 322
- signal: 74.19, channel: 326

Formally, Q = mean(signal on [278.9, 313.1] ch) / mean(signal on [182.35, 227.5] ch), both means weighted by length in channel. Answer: 0.7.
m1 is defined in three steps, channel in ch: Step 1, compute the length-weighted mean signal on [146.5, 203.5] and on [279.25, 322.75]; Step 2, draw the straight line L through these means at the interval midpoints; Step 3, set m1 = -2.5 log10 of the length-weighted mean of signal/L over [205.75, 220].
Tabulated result -0.08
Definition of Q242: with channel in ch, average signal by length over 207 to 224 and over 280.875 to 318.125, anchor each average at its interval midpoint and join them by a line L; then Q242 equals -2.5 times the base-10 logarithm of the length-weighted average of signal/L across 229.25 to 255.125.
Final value -0.10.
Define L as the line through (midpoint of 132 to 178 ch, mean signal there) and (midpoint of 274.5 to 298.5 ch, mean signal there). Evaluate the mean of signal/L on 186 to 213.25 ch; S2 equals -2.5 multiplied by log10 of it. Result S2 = -0.03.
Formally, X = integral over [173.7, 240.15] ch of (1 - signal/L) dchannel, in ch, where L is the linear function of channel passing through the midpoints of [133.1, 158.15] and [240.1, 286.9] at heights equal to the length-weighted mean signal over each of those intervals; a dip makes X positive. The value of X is 1.8 ch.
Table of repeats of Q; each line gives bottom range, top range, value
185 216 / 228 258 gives 0.98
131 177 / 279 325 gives 0.64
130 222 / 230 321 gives 0.82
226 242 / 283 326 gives 0.75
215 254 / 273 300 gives 0.82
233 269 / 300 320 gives 0.63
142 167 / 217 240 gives 0.86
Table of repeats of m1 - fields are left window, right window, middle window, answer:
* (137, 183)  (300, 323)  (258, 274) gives -0.24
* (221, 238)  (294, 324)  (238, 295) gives -0.15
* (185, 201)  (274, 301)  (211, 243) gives -0.02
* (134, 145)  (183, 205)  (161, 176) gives -0.11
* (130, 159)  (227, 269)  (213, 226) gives 0.00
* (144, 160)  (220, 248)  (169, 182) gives 0.02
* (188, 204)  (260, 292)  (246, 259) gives -0.20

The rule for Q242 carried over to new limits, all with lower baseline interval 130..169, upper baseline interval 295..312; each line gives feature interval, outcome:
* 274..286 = -0.11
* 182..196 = 0.03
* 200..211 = -0.09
